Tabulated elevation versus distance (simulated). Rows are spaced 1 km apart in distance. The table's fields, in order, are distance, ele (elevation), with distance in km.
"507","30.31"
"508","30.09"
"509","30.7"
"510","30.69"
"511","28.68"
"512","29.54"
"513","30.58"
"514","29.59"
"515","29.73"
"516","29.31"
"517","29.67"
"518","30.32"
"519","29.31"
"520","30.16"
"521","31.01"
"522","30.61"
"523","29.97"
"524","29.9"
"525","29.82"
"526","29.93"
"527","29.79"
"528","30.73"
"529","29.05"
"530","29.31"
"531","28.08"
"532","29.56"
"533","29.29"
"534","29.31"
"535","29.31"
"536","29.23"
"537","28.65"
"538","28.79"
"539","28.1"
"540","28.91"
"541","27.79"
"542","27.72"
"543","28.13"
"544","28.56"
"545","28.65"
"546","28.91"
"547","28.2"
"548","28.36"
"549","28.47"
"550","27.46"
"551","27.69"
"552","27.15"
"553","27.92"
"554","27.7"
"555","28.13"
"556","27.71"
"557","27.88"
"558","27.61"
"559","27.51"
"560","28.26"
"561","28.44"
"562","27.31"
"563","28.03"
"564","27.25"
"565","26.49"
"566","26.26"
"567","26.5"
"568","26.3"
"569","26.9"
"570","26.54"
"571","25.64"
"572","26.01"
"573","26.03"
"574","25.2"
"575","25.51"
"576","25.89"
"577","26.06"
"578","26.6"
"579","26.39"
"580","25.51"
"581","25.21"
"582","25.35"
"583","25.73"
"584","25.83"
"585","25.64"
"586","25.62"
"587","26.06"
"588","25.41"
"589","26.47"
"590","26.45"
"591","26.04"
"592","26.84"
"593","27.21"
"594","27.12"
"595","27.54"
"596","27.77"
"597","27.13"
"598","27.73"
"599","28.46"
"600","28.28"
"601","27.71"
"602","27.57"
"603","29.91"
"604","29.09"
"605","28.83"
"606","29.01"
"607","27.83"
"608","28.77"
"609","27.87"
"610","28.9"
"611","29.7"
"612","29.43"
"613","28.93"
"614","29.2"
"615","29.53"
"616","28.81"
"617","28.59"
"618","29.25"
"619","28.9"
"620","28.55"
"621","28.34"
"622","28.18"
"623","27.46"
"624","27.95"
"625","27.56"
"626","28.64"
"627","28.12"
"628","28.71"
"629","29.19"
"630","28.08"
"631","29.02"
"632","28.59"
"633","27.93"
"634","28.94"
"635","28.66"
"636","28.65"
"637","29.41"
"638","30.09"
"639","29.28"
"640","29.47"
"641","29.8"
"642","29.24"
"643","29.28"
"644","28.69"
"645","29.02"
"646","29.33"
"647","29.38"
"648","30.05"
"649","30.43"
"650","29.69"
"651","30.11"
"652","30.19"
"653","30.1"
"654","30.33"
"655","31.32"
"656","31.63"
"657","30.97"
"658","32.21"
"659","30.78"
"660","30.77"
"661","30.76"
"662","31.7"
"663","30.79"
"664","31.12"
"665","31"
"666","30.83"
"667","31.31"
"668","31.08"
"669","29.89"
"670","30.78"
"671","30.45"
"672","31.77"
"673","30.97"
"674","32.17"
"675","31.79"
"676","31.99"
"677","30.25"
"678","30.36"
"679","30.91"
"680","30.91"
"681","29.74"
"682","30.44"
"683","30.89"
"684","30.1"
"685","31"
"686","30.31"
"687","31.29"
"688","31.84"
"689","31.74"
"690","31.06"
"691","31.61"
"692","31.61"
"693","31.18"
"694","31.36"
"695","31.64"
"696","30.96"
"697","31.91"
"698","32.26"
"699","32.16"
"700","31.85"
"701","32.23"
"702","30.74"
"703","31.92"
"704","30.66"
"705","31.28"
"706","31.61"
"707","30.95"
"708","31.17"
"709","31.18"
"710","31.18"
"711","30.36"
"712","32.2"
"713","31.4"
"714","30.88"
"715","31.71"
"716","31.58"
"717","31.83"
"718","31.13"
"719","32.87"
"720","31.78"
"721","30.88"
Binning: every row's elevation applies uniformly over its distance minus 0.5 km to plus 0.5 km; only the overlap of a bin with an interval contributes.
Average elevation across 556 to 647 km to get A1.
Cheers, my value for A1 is 27.7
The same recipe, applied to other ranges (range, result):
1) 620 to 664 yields 29.5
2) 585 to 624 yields 28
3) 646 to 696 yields 30.9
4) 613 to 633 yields 28.6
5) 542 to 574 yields 27.5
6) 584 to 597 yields 26.5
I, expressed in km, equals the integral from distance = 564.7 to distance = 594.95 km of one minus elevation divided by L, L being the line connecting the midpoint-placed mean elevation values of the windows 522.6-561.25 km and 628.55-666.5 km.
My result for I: 3.1 km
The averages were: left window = 28.6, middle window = 26.1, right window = 29.9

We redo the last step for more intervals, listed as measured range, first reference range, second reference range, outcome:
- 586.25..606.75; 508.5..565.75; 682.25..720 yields 1.6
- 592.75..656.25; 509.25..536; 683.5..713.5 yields 3.7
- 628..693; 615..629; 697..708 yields -0.9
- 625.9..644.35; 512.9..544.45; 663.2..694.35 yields 1.0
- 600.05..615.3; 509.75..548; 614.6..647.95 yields 0.1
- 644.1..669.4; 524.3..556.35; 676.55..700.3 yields 0.0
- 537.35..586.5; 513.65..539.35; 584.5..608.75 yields 2.4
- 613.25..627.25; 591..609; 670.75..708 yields 0.1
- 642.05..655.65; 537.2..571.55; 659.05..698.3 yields 0.2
